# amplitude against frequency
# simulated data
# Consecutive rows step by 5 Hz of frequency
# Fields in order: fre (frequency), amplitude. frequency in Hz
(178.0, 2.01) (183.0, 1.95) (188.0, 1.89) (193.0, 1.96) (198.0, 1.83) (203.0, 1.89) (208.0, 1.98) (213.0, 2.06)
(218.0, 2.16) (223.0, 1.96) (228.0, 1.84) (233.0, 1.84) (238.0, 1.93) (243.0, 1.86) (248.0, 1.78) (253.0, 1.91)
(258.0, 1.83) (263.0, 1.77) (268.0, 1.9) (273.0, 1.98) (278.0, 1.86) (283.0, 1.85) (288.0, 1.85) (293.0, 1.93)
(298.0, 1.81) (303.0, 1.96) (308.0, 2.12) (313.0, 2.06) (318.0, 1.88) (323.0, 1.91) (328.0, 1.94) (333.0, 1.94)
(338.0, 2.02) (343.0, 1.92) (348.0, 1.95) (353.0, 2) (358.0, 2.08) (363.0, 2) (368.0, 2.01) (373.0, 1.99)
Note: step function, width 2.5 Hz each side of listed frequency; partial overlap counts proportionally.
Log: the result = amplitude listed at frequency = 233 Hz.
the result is 1.84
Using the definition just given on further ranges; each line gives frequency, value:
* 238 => 1.93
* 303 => 1.96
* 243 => 1.86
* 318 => 1.88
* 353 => 2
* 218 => 2.16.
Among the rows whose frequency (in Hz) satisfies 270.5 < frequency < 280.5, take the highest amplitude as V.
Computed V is 1.98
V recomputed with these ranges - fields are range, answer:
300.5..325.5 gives 2.12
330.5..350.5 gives 2.02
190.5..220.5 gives 2.16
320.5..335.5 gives 1.94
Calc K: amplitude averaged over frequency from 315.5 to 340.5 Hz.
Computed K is 1.94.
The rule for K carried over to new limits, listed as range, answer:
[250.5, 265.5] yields 1.84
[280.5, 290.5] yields 1.85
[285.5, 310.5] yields 1.93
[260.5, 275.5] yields 1.88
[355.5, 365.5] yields 2.04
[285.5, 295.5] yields 1.89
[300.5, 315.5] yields 2.05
